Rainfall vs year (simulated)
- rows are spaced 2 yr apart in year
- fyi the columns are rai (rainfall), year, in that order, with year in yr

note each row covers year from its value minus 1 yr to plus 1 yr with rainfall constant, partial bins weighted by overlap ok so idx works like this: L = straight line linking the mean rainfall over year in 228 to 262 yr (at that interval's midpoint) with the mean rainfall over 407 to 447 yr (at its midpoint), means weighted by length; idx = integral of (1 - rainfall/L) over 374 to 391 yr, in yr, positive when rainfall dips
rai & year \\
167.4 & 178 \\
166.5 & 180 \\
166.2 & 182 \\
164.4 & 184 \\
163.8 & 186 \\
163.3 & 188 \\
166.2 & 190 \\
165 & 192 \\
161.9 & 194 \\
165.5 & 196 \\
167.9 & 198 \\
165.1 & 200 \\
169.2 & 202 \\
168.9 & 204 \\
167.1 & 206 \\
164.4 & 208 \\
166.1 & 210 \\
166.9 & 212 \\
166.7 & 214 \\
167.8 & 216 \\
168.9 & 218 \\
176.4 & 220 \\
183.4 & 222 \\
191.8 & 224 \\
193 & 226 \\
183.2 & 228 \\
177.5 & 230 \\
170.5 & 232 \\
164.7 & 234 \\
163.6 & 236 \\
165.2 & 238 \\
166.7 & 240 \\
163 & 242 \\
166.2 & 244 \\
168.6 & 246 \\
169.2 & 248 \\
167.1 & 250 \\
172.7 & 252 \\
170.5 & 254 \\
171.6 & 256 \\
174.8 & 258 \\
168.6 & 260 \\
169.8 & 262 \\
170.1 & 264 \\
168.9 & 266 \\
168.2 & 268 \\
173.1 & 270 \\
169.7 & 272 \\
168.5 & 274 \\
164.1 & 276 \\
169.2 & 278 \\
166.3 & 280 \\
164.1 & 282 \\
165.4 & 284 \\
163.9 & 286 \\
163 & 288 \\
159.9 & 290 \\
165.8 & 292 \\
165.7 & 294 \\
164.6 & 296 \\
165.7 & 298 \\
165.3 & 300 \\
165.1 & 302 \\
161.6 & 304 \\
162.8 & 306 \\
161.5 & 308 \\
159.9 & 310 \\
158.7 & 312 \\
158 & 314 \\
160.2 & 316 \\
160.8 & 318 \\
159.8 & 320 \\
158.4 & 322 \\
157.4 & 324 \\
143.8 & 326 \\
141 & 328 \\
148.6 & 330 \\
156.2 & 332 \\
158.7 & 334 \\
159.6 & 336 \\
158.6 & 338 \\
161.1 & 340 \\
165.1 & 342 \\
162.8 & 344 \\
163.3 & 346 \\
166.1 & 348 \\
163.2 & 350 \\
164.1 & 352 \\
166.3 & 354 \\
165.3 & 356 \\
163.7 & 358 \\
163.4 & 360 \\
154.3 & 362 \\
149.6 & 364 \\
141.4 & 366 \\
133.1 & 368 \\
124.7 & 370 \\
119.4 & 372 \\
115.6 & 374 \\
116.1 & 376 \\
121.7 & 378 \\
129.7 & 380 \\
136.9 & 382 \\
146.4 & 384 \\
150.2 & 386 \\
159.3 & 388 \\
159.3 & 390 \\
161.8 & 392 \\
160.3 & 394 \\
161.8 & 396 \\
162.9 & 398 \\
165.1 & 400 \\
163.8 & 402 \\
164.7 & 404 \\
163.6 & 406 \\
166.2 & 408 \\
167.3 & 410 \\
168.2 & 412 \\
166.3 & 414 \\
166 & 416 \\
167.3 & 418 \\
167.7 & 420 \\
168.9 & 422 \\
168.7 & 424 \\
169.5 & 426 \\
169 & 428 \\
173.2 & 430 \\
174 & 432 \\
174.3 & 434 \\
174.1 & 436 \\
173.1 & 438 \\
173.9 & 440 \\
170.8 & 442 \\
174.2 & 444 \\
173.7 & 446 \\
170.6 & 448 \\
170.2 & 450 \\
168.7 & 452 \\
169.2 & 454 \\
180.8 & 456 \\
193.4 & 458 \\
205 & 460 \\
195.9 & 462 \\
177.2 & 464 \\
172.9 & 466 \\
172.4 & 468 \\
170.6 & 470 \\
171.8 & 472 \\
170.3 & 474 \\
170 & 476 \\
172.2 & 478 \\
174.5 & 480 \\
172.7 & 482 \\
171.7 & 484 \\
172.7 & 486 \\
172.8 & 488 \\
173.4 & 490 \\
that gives 3.2 yr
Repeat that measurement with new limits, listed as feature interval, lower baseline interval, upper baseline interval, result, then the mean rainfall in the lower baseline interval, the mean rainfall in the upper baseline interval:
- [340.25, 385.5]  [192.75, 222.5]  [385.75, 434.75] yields 5.2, 168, 166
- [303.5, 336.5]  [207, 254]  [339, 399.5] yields 0.2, 171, 150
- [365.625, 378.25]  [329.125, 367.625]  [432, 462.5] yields 3.1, 159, 177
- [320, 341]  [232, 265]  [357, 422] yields 0.6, 168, 152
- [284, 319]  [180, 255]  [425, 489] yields 1.8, 169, 175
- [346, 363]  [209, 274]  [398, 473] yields 0.9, 171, 172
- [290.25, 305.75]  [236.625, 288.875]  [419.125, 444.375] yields 0.4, 168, 172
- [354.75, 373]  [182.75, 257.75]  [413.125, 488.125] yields 2.7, 170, 174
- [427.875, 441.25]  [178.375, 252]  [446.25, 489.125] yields 0.1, 169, 176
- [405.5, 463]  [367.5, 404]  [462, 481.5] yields -4.4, 145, 174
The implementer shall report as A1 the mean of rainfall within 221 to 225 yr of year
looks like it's 188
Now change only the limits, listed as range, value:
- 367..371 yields 129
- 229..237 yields 169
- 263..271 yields 170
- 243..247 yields 167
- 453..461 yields 187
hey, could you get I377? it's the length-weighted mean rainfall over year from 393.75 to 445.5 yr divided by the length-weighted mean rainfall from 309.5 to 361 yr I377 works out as 1.1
